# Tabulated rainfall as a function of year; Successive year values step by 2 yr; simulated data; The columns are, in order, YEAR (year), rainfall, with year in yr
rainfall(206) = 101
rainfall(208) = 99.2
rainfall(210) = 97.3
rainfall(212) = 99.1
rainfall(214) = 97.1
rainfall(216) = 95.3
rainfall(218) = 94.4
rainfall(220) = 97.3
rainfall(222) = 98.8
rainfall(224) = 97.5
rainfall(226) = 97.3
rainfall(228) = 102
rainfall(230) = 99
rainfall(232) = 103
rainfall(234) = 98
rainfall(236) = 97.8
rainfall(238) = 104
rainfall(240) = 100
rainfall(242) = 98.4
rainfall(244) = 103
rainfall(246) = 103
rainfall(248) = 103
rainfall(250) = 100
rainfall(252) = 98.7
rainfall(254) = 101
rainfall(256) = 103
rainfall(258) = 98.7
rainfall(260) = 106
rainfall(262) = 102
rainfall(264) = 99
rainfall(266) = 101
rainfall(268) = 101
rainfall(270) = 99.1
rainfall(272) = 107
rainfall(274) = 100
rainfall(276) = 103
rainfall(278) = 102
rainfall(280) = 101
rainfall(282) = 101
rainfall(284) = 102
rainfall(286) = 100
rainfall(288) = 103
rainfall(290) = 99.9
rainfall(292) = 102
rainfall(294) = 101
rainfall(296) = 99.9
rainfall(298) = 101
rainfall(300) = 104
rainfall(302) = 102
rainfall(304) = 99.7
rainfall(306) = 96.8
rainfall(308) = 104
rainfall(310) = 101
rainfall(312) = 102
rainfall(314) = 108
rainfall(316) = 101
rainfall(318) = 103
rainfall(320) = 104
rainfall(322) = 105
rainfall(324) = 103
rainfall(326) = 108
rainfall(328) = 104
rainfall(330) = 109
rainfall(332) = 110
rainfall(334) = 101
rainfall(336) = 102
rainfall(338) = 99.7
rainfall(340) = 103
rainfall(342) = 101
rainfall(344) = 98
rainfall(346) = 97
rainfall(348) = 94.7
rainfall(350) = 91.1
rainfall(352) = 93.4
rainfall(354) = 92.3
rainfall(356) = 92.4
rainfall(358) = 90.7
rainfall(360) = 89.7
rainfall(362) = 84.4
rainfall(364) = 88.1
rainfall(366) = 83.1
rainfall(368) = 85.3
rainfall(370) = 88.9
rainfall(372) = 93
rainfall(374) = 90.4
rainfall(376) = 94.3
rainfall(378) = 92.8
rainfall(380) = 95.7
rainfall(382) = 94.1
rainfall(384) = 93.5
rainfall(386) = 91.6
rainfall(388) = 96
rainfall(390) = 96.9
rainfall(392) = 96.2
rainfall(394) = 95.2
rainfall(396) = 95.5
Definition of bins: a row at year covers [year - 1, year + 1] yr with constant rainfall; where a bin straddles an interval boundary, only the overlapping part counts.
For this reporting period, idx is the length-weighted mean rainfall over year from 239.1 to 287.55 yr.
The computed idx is 101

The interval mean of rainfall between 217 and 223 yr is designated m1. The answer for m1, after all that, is 96.8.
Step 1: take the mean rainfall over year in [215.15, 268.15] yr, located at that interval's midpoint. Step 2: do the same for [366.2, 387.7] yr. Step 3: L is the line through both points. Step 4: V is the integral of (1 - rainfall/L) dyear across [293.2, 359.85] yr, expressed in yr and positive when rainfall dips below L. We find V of -4.0 yr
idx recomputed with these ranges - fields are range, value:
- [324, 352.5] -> 101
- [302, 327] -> 103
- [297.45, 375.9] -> 98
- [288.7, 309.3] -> 101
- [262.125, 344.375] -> 102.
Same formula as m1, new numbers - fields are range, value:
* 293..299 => 101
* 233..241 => 100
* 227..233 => 101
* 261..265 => 100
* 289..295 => 101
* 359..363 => 87.1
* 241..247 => 101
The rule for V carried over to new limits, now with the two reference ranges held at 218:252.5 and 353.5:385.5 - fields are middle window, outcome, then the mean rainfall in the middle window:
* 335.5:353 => -1.01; 97.6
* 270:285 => -0.79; 102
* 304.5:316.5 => -0.94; 102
